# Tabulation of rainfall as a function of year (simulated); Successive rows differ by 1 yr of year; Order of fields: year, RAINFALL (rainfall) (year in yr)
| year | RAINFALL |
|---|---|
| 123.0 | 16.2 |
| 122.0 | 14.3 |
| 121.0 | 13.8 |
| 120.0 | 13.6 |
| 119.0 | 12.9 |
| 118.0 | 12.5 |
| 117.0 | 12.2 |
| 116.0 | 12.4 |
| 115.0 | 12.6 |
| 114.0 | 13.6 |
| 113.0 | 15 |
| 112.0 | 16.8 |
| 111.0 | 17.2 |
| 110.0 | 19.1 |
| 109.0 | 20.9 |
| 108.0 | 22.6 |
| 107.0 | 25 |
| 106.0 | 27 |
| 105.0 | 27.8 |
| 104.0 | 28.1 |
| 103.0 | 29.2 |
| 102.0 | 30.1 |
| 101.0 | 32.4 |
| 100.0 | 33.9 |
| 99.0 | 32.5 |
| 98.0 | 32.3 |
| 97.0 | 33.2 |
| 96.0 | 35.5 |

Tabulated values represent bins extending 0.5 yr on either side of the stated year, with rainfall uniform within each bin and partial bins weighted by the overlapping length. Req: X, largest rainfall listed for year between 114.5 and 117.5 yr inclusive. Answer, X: 12.6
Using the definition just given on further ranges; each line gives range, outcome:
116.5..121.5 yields 13.8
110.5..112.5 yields 17.2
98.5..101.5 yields 33.9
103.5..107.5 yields 28.1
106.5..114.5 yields 25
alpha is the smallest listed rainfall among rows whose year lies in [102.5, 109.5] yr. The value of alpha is 20.9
